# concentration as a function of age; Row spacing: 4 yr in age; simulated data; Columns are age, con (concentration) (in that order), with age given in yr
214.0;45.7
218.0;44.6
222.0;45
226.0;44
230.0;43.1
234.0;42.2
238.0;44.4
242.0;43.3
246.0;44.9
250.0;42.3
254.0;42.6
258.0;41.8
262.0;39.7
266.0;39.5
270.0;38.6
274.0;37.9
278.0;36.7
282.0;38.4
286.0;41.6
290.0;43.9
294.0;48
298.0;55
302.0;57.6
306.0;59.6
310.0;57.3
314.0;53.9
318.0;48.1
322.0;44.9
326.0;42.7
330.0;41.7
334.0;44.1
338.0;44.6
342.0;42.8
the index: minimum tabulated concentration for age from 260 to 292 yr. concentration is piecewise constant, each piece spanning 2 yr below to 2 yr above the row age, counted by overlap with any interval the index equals 36.7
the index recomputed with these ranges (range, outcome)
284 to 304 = 41.6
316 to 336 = 41.7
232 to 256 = 42.2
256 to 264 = 39.7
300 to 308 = 57.6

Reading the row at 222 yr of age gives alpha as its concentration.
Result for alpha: 45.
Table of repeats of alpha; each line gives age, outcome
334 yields 44.1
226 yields 44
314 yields 53.9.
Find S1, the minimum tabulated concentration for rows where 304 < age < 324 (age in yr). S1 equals 44.9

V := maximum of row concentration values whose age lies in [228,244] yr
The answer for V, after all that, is 44.4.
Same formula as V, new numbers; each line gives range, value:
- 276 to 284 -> 38.4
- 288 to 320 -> 59.6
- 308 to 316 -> 57.3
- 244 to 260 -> 44.9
